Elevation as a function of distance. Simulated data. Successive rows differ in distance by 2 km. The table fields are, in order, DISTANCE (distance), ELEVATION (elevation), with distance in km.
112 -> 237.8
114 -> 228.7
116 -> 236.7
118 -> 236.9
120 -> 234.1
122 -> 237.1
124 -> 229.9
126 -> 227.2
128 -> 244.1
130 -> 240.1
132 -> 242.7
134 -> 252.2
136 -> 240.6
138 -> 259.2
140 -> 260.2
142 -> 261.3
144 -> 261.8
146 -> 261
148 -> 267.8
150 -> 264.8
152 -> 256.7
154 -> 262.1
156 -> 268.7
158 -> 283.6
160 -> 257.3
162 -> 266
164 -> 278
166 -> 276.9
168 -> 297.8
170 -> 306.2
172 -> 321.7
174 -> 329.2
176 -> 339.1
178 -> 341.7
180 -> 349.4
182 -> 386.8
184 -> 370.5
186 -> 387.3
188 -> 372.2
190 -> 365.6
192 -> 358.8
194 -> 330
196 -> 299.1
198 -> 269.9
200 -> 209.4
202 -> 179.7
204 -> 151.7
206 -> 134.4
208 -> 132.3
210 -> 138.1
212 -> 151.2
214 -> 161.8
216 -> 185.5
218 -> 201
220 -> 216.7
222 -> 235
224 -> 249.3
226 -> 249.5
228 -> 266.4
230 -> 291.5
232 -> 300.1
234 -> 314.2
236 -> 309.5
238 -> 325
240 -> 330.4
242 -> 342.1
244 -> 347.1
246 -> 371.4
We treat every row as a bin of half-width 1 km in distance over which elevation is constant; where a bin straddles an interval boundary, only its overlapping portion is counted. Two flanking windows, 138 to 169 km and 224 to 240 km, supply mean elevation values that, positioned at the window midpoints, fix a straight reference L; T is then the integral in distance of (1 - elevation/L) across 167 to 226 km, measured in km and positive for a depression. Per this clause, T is 2.69 km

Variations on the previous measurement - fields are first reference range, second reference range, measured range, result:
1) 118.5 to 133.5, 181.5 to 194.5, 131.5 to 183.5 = 3.12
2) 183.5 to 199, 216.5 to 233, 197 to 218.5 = 8.95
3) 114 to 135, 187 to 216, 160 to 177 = -4.77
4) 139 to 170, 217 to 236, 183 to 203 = -3.71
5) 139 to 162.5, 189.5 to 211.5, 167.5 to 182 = -4.98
